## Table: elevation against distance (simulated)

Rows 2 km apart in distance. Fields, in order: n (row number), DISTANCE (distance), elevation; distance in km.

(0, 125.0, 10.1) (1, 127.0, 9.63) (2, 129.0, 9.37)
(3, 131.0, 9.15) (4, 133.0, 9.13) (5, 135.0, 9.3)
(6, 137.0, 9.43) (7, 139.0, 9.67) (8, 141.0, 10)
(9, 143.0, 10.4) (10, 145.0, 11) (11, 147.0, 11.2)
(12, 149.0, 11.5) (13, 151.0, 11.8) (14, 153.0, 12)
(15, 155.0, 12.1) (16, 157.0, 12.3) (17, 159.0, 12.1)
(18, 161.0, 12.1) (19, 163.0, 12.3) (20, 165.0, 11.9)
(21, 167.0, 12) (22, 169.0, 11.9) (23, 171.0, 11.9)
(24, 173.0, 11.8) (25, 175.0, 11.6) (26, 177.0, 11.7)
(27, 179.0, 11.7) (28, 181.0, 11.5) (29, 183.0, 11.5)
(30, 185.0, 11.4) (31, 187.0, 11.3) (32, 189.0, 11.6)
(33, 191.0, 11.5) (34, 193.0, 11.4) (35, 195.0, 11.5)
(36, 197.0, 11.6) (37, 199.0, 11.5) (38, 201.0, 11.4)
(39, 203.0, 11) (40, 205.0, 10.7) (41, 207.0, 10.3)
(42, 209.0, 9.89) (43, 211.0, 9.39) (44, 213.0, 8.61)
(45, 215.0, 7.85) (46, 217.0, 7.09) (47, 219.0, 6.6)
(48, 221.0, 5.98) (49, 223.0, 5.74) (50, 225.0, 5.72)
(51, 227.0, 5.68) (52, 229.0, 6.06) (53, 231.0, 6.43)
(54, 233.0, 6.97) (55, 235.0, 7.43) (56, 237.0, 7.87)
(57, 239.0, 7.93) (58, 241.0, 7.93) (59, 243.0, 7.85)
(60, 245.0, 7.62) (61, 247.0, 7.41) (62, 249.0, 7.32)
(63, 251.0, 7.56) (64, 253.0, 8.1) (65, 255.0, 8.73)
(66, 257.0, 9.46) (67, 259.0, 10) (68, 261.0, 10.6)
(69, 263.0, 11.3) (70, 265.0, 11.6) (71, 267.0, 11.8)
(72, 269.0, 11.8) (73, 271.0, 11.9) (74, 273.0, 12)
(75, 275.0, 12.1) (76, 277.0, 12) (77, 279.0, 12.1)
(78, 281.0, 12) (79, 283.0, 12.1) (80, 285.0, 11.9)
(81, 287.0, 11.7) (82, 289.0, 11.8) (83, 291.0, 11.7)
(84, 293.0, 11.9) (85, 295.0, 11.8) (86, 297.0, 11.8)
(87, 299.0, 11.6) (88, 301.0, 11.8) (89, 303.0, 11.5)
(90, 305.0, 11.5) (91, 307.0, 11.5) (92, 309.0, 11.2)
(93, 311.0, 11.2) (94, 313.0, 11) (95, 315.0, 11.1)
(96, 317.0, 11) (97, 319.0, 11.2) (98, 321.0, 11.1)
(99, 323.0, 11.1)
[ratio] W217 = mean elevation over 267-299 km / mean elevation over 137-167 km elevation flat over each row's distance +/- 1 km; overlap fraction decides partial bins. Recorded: 1.04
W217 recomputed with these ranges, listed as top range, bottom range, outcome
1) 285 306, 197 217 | 1.17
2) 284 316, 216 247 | 1.68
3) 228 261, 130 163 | 0.72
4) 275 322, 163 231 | 1.16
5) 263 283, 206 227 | 1.56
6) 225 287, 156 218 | 0.85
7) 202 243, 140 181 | 0.67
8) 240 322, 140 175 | 0.92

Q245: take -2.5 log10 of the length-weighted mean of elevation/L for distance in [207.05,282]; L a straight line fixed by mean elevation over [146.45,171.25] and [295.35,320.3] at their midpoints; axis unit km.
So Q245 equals 0.30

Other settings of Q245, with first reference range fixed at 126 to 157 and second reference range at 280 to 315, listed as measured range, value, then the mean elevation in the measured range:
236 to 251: 0.41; 7.69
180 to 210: -0.04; 11.2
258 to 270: 0.02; 11.2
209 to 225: 0.43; 7.38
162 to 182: -0.11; 11.8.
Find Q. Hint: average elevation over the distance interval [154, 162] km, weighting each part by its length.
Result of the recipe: 12.2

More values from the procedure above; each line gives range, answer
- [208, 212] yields 9.64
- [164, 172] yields 11.9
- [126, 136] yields 9.32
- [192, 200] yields 11.5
